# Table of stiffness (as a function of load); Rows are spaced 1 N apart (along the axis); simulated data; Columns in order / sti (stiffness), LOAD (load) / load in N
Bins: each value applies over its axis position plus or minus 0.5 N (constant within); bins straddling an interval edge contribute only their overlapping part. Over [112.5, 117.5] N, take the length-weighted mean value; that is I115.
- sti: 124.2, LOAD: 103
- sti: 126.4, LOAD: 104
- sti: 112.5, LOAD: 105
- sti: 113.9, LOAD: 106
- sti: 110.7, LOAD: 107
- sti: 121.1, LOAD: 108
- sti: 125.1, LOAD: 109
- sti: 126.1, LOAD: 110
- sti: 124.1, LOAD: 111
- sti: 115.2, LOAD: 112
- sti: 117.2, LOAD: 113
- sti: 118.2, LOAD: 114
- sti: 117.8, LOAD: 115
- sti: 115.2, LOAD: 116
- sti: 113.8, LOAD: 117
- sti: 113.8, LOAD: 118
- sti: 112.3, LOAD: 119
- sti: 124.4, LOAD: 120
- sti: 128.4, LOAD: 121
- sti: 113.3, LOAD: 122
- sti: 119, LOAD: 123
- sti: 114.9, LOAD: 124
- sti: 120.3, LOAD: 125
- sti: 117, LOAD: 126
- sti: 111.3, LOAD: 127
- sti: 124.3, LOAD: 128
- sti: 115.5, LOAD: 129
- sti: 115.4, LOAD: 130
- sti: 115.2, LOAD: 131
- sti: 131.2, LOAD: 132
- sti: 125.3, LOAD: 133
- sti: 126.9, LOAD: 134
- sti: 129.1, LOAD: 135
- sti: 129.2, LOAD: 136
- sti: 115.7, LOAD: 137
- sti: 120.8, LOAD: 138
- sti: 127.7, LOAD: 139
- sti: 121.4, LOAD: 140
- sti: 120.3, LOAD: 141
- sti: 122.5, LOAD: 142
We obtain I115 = 116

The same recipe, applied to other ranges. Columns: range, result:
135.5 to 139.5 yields 123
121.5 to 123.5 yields 116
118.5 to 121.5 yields 122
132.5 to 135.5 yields 127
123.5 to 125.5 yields 118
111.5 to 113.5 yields 116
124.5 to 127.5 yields 116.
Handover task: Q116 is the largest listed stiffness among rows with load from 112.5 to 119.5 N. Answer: 118.2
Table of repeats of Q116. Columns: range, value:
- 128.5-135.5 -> 131.2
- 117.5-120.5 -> 124.4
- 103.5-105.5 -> 126.4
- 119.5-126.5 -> 128.4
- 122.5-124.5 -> 119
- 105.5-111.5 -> 126.1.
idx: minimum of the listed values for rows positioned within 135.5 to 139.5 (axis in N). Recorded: 115.7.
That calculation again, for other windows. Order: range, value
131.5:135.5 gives 125.3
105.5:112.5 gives 110.7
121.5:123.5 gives 113.3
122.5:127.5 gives 111.3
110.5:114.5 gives 115.2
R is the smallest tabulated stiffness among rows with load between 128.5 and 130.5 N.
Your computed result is 115.4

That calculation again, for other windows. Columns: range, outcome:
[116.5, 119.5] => 112.3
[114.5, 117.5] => 113.8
